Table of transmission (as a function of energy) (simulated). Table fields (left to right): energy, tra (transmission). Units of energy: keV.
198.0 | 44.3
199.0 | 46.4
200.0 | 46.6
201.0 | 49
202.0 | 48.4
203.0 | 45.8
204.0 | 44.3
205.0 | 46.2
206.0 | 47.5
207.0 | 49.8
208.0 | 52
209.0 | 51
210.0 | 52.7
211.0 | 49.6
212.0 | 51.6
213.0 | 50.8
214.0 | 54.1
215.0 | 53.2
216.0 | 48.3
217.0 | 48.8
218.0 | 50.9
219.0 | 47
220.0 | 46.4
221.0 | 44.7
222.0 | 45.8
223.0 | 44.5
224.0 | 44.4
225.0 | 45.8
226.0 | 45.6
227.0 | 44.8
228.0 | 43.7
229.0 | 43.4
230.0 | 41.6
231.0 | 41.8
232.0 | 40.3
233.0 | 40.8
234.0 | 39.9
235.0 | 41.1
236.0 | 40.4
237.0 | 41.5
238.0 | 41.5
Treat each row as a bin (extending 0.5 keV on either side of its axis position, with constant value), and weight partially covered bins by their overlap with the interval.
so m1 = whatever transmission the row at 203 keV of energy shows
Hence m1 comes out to 45.8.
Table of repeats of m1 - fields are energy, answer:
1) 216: 48.3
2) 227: 44.8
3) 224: 44.4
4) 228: 43.7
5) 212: 51.6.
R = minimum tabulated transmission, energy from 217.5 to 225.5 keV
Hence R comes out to 44.4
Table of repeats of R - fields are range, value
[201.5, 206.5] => 44.3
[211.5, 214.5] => 50.8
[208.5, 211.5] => 49.6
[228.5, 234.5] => 39.9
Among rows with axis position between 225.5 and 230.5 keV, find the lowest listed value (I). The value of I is 41.6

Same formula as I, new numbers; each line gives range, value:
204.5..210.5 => 46.2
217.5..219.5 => 47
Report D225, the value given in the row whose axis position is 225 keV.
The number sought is 45.8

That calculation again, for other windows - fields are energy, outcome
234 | 39.9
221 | 44.7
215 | 53.2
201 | 49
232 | 40.3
